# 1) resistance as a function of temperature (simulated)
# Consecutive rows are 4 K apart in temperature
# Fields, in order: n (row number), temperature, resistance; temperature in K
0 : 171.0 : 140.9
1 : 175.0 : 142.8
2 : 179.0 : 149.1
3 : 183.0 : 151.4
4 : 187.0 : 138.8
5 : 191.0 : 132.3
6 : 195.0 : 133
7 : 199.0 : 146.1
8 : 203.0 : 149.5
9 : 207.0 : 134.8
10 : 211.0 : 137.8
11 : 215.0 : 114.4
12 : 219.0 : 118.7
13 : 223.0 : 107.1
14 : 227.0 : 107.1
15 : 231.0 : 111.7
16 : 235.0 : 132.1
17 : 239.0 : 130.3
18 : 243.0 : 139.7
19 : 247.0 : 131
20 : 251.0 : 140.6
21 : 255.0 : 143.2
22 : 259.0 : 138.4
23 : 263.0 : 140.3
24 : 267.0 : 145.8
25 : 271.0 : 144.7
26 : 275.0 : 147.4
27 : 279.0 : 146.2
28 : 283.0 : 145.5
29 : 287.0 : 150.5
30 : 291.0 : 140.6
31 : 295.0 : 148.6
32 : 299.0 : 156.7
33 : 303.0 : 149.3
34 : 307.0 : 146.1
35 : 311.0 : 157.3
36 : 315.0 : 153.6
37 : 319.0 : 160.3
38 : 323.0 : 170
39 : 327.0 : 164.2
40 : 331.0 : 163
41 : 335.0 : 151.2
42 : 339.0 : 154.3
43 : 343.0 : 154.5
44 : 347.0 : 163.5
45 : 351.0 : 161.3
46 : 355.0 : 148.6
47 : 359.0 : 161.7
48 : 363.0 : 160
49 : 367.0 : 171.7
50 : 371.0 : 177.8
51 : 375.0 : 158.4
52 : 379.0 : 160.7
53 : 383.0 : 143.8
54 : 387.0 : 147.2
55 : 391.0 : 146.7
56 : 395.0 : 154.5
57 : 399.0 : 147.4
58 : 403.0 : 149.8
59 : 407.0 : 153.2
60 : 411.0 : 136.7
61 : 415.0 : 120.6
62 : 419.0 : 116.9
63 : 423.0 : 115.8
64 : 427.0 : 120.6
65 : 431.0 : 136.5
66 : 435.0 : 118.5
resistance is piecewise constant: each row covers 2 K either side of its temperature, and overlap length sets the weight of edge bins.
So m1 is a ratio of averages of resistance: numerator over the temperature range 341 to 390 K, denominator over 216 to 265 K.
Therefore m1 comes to 1.24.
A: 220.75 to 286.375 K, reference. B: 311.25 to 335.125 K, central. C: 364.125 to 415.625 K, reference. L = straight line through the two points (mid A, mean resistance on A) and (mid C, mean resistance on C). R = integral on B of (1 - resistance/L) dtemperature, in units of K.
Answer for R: -2.8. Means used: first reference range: 135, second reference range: 152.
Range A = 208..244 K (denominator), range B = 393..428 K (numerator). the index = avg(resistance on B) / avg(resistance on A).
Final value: 1.11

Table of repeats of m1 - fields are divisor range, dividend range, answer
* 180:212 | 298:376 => 1.13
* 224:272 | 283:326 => 1.15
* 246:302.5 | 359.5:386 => 1.12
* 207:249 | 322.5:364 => 1.29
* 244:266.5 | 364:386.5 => 1.16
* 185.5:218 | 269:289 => 1.09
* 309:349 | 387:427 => 0.86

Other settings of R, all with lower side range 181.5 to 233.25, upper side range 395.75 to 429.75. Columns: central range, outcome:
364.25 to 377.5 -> -3.6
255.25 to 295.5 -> -4.3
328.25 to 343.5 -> -2.8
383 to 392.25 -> -0.9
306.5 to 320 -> -2.4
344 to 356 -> -2.4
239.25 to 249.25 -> -0.4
